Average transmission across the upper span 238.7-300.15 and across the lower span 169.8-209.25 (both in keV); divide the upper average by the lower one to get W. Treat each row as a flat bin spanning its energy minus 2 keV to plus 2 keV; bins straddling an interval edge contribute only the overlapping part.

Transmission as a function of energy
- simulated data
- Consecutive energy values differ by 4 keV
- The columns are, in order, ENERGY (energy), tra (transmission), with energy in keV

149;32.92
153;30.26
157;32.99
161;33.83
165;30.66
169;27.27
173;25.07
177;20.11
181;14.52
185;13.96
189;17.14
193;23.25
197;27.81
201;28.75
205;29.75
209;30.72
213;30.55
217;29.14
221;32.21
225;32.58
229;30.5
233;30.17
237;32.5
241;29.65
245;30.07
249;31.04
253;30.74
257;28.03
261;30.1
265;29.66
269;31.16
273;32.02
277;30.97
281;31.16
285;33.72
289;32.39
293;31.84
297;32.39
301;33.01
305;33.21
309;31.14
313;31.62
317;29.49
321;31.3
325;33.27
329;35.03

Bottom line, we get 1.4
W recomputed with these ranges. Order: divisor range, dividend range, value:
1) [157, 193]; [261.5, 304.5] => 1.36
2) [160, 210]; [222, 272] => 1.25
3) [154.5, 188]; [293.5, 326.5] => 1.29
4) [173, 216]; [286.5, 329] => 1.35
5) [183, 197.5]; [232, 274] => 1.54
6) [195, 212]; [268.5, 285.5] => 1.08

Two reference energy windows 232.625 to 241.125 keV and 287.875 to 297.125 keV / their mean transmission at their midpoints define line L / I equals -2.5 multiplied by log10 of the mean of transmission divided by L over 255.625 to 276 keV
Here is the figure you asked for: 0.05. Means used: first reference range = 31.1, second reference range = 32.2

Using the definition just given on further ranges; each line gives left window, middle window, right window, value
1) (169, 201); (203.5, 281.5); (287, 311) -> -0.15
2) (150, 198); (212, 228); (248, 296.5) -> -0.12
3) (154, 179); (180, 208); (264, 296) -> 0.27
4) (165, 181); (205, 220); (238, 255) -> -0.11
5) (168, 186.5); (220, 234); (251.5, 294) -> -0.22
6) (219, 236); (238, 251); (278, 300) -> 0.04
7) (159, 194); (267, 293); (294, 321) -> -0.07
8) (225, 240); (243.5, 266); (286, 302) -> 0.06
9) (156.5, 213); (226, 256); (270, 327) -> -0.07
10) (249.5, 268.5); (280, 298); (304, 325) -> -0.06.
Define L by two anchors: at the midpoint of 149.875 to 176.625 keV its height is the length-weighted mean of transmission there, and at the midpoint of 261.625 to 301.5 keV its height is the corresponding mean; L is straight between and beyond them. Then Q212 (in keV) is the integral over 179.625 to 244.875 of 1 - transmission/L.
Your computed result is 6.88 keV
